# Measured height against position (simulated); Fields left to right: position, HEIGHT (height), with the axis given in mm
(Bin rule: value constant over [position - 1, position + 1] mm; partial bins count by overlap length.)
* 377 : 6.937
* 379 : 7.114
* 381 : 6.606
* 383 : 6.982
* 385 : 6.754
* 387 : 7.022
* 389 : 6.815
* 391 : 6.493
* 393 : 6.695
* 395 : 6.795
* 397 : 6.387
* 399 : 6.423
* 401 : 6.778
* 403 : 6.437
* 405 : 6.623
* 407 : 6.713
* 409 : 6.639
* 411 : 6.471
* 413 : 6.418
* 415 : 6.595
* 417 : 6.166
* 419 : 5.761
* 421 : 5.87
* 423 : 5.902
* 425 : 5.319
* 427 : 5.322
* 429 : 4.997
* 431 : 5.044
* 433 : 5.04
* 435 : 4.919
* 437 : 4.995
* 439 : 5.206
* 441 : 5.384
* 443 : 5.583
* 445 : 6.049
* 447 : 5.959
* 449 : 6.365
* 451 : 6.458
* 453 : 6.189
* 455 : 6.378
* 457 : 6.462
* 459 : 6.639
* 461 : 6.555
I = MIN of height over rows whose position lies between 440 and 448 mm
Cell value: 5.384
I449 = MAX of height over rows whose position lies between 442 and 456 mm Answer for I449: 6.458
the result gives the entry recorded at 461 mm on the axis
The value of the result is 6.555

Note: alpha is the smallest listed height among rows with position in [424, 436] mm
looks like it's 4.919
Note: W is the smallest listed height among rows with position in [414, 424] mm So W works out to 5.761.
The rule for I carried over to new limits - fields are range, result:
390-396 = 6.493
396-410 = 6.387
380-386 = 6.606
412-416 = 6.418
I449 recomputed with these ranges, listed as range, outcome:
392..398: 6.795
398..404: 6.778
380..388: 7.022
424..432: 5.322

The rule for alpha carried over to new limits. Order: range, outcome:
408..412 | 6.471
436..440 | 4.995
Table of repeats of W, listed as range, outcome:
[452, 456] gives 6.189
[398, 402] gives 6.423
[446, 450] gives 5.959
